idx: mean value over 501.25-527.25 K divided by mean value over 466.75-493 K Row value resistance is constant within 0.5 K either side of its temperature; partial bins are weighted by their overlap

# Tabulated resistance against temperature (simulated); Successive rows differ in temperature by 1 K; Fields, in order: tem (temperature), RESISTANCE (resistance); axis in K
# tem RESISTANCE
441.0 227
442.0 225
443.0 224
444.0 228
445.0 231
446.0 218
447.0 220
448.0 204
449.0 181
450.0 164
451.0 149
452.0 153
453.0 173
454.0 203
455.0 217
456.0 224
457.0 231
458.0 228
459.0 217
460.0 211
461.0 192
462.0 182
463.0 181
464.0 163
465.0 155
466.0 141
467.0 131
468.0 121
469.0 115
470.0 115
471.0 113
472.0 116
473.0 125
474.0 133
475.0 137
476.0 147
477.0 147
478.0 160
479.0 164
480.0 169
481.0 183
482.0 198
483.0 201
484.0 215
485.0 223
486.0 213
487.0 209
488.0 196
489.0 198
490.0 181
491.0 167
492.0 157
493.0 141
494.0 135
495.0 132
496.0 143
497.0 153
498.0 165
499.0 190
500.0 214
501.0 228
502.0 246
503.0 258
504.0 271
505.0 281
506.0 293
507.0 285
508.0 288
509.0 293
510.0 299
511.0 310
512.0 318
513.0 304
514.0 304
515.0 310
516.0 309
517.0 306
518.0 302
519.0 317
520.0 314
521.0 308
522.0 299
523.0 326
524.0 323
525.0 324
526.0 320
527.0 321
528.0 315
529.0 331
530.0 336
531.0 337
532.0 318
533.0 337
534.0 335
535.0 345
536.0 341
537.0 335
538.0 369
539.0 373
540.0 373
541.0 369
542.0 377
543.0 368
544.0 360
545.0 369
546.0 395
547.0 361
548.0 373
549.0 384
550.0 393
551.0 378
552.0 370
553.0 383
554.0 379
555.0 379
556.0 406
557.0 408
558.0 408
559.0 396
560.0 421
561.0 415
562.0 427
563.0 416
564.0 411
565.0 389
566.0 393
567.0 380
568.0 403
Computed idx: 1.84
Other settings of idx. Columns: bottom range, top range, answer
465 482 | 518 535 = 2.29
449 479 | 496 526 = 1.70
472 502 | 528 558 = 2.10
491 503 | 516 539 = 1.85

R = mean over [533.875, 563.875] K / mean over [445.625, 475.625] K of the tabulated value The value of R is 2.2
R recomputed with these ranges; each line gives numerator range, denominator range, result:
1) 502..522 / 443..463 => 1.48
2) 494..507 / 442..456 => 1.07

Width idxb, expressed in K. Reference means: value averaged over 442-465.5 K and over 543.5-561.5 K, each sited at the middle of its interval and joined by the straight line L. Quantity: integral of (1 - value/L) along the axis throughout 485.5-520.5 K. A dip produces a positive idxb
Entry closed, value 6.5 K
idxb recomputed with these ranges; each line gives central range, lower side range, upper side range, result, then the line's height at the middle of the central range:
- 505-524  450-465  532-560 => 0.23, 308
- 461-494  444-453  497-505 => 7.41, 209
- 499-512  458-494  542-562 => -0.91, 252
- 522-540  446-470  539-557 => 0.33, 341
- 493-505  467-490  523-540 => 1.90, 230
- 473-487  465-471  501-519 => -0.06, 173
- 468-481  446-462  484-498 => 3.27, 185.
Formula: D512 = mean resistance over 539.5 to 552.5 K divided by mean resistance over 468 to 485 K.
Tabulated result 2.4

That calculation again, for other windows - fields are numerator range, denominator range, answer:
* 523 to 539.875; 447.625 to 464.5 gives 1.74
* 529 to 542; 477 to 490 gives 1.81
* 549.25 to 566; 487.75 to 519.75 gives 1.65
